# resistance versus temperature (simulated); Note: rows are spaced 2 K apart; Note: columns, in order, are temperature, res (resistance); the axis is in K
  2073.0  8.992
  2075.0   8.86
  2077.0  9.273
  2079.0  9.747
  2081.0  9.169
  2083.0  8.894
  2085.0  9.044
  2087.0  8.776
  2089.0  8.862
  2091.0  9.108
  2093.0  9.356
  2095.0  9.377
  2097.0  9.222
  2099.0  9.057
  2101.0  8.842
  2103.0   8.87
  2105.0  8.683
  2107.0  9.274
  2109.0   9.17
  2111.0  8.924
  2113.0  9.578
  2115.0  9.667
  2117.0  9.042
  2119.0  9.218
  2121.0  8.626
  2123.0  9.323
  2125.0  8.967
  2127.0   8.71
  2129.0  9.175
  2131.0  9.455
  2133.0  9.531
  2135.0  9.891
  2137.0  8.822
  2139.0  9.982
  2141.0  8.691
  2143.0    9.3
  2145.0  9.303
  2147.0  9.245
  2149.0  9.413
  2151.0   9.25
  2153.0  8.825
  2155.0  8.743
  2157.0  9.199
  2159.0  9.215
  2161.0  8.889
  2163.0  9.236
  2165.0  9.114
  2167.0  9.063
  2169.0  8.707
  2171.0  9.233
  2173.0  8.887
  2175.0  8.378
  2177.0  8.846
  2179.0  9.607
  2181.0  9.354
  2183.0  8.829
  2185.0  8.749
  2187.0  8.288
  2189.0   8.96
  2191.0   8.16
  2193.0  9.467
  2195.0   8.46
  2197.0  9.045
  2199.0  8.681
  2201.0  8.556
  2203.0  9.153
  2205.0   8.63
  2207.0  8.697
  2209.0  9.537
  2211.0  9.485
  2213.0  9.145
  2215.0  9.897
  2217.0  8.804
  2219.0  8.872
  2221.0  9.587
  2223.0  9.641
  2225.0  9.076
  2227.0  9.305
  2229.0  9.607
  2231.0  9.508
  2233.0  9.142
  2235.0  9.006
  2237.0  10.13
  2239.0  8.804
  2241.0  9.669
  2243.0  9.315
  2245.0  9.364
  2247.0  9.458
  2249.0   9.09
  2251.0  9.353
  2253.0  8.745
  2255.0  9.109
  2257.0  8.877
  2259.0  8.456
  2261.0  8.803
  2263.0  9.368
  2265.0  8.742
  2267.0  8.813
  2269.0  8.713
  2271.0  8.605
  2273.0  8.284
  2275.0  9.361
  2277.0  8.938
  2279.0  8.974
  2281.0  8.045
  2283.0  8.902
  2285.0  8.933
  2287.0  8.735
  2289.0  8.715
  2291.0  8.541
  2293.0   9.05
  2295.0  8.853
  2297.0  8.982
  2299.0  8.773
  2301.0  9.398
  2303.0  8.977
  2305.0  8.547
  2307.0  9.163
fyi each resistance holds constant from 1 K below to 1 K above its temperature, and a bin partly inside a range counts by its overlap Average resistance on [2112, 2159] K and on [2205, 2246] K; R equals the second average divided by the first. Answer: 1.01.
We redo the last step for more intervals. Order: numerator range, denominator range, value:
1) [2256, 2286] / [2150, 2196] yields 0.98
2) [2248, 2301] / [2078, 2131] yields 0.97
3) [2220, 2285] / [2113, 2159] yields 0.99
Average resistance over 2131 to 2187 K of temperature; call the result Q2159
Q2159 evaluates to 9.11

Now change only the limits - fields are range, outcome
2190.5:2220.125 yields 8.99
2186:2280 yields 9.06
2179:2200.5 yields 8.83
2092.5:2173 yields 9.15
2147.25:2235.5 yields 9.05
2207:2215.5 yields 9.4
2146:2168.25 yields 9.1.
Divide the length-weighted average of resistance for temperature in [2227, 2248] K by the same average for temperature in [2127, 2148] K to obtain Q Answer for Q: 1.01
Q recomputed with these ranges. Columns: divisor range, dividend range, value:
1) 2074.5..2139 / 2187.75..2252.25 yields 1.00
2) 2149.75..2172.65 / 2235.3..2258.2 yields 1.02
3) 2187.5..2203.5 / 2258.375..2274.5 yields 1.00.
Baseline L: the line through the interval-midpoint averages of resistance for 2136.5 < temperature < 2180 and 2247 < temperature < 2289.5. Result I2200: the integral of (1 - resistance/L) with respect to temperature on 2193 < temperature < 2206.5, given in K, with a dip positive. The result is 0.3 K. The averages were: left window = 9.09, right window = 8.85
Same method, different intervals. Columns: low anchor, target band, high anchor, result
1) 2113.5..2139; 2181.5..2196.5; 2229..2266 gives 0.8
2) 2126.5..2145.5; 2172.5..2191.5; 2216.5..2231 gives 1.0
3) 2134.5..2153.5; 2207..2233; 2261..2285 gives -1.0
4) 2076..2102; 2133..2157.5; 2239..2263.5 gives -0.3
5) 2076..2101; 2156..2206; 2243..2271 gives 0.8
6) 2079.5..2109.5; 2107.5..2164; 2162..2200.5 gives -1.3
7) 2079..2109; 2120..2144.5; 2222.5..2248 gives -0.2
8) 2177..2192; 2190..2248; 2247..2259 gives -1.6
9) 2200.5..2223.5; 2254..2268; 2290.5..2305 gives 0.2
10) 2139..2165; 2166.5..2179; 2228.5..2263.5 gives 0.3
